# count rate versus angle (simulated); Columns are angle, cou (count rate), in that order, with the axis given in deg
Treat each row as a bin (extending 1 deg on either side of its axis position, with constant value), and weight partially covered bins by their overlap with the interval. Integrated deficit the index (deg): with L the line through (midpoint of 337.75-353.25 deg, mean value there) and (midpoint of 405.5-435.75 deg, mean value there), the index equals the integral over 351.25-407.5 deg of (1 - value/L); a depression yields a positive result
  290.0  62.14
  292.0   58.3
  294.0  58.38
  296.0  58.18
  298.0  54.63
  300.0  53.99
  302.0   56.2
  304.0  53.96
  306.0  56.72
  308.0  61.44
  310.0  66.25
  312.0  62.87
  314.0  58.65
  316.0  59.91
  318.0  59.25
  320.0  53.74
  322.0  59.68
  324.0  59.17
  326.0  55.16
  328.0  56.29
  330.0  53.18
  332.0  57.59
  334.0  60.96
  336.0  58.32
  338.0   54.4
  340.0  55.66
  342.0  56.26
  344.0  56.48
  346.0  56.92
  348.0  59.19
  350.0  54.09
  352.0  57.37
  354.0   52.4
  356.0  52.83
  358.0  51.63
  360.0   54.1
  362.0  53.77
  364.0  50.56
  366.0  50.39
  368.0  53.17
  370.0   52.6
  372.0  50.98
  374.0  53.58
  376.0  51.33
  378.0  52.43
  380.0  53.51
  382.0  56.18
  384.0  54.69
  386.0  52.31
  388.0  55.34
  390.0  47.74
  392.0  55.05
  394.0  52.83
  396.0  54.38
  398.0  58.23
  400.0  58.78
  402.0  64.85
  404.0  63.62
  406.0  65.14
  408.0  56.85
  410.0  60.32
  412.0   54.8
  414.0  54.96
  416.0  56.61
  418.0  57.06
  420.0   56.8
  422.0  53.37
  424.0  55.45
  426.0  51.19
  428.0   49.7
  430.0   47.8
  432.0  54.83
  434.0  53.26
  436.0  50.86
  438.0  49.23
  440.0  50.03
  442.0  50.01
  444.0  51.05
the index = 1.1 deg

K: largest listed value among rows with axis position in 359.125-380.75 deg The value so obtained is 54.1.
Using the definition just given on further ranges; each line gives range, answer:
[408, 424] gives 60.32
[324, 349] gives 60.96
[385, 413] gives 65.14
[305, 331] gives 66.25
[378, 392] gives 56.18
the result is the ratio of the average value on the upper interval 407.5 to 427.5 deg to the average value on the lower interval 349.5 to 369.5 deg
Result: 1.05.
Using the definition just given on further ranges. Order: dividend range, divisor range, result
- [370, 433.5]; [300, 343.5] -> 0.95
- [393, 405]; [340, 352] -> 1.04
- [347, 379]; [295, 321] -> 0.91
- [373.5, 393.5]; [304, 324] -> 0.89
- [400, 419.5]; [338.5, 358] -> 1.07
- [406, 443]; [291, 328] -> 0.93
